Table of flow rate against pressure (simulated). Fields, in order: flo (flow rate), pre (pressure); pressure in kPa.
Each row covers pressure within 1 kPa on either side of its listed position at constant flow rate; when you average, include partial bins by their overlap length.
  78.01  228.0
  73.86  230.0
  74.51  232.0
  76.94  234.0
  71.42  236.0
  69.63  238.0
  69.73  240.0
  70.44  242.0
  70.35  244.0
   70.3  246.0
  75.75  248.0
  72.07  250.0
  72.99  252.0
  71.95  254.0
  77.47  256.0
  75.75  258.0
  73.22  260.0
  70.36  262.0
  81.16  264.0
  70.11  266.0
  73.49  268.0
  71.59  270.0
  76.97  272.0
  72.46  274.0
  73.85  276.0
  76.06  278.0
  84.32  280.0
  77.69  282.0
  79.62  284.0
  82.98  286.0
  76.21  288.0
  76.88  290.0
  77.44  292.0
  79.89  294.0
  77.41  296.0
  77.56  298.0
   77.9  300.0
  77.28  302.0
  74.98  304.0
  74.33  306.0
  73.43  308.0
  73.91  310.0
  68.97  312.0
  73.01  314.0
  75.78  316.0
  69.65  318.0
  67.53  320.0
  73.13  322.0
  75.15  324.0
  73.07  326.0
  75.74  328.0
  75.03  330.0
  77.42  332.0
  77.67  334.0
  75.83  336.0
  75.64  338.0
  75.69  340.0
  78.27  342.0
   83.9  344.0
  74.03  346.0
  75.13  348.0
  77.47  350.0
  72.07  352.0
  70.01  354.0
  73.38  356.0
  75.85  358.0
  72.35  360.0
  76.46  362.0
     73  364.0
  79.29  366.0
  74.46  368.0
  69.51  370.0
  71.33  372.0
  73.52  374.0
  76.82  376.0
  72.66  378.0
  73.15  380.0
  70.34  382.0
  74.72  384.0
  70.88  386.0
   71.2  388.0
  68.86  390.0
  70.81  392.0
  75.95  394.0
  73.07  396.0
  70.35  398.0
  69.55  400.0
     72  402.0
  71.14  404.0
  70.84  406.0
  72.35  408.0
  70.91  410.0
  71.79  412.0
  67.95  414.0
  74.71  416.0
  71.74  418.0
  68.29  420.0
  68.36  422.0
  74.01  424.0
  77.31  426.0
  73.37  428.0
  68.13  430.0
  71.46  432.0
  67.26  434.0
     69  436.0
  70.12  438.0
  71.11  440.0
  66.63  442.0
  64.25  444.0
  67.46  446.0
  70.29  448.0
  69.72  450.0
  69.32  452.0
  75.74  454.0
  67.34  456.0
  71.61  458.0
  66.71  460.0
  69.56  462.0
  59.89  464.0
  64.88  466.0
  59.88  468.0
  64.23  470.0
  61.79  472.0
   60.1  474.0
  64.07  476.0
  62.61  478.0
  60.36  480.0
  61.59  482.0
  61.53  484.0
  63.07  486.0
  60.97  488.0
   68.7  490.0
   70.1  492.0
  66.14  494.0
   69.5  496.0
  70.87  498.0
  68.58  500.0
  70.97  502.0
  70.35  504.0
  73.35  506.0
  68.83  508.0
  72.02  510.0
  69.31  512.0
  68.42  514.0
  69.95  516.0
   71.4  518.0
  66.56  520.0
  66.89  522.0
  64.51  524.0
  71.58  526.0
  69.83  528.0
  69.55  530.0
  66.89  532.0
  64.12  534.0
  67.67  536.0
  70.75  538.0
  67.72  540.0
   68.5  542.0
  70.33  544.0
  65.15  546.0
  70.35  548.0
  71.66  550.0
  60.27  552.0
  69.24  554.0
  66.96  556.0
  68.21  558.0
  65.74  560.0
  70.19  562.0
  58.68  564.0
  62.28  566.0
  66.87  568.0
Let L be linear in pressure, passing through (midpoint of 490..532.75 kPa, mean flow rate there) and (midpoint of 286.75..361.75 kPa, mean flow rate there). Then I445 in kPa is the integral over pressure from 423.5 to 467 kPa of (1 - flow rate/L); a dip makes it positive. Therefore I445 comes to 1.3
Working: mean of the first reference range 75.1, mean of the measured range 69.3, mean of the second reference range 69.3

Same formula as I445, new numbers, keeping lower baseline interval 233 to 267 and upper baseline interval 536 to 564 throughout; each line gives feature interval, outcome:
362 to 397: -1.2 kPa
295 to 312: -0.8 kPa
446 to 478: 1.4 kPa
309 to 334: -0.6 kPa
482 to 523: 0.2 kPa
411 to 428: -0.5 kPa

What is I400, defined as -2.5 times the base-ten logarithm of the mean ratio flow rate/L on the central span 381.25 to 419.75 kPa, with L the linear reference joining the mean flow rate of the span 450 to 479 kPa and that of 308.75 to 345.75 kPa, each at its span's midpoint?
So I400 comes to -0.02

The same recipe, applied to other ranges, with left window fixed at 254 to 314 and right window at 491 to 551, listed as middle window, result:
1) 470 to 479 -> 0.13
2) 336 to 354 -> -0.03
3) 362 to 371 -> -0.01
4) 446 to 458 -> 0.01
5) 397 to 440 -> 0.02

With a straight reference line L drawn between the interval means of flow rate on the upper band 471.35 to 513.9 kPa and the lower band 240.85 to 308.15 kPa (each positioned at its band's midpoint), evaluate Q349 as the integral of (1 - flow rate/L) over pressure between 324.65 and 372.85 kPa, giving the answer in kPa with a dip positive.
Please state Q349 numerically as -1.81 kPa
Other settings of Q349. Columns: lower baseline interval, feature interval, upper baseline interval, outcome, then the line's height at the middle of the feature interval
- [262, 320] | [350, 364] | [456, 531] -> -0.2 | 72.8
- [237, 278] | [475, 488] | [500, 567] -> 1.3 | 69.1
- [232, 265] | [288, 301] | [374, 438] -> -0.9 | 72.7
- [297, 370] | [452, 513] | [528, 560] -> 2.9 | 69.9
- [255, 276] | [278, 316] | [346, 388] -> -1.4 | 74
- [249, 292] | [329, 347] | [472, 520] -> -1.0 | 73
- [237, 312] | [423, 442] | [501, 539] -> 0.0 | 71.2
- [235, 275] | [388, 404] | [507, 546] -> -0.2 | 70.6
